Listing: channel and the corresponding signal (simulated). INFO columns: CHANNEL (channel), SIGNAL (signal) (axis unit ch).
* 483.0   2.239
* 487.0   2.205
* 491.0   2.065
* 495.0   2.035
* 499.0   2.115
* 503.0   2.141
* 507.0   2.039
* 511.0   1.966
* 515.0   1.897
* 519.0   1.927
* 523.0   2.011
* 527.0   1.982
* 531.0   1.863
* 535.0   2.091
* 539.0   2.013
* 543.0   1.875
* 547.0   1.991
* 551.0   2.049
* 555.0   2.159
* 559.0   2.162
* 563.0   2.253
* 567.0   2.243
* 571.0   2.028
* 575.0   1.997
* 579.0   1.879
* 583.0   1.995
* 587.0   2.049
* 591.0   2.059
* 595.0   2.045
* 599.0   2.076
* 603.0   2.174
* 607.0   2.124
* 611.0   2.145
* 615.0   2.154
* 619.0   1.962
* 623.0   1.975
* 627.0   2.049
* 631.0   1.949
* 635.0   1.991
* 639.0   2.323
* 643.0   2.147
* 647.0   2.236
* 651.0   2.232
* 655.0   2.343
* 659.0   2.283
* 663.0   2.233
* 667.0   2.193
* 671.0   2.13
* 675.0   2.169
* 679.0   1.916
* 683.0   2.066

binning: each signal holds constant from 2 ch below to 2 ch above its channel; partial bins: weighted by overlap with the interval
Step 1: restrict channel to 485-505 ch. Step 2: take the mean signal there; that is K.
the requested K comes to 2.11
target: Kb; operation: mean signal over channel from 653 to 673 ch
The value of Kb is 2.24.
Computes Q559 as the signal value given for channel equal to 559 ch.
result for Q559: 2.162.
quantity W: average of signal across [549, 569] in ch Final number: 2.17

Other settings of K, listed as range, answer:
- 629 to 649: 2.13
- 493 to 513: 2.06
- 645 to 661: 2.27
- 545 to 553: 2.02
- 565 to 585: 2.03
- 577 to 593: 2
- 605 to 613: 2.13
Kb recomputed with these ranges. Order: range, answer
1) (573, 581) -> 1.94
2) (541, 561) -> 2.05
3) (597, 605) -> 2.12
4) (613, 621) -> 2.06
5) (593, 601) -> 2.06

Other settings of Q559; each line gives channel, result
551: 2.049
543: 1.875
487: 2.205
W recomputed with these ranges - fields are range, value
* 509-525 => 1.95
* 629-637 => 1.97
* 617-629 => 2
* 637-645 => 2.23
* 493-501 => 2.08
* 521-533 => 1.95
